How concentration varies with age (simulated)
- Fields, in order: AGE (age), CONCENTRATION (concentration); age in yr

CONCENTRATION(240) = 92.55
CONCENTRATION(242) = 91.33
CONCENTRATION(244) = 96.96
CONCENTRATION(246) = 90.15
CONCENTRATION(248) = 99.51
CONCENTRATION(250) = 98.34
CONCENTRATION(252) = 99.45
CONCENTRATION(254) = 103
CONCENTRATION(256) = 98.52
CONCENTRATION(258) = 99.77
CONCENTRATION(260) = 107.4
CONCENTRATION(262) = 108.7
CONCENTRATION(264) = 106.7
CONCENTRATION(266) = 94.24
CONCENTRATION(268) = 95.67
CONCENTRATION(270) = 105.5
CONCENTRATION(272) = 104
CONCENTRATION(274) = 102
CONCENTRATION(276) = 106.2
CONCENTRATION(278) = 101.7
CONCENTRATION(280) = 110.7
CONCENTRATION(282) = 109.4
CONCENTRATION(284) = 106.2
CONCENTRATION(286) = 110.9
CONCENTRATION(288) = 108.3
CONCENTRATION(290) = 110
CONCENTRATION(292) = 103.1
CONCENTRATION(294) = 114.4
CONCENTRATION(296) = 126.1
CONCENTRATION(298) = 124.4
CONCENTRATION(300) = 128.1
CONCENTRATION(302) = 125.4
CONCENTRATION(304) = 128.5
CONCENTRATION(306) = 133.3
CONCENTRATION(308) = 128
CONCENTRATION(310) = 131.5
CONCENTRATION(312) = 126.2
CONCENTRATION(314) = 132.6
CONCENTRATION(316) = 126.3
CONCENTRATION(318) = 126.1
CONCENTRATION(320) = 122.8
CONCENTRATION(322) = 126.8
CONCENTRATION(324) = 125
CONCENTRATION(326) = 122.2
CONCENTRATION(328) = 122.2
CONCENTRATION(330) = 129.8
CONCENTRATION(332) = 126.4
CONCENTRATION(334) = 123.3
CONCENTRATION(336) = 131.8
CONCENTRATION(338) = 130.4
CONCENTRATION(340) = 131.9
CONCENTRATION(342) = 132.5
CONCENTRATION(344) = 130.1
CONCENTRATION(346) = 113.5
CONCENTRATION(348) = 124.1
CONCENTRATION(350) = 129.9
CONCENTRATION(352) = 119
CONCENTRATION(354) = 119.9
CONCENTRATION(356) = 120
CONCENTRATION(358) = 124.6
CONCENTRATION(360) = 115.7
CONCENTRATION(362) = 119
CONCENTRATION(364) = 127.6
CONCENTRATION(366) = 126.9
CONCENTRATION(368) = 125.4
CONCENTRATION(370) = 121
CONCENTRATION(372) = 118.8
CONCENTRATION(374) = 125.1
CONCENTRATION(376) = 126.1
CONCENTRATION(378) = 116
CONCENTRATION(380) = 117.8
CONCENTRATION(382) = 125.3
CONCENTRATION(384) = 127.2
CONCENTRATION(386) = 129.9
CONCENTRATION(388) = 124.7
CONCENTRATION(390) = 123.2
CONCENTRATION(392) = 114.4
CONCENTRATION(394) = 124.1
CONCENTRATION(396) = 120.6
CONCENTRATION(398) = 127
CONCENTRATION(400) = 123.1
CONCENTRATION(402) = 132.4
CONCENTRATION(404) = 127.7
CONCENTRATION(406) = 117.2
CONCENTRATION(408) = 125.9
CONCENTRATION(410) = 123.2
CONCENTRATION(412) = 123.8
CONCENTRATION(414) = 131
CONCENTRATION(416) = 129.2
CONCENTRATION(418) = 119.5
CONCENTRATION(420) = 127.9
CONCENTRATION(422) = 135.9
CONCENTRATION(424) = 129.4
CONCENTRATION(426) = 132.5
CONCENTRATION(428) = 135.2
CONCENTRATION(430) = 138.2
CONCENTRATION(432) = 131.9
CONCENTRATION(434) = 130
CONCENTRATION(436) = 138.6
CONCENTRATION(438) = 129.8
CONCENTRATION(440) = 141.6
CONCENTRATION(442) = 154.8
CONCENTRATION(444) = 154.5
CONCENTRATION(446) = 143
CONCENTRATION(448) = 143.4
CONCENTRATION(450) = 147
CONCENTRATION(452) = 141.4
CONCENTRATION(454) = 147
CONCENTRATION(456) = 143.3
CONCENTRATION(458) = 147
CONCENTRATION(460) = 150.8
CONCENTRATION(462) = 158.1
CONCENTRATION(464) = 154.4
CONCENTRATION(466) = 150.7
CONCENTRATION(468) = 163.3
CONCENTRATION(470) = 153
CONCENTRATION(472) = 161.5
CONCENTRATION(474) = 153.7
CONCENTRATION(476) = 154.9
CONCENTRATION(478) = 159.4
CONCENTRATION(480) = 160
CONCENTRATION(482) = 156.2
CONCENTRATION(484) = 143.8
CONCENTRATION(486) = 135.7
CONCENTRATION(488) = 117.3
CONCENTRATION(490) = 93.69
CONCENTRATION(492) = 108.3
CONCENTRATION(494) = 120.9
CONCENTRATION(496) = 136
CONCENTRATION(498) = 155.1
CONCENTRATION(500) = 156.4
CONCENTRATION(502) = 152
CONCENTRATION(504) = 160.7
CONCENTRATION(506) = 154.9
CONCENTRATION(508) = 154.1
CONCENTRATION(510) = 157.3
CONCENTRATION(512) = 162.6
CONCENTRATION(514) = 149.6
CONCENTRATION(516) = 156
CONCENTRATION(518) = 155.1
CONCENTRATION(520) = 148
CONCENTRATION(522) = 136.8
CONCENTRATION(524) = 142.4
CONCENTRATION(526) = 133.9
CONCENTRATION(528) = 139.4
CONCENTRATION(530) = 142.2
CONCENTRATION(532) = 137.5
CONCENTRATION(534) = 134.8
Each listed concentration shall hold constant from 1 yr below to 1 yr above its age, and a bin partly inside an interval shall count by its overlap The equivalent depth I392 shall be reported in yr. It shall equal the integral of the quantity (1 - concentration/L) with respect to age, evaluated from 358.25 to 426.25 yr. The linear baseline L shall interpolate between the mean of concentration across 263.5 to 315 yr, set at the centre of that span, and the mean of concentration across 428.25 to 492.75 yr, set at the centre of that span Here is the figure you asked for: 4.0 yr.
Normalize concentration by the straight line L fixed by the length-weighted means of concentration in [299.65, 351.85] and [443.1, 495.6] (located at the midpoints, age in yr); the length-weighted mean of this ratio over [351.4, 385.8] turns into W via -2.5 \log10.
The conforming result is 0.09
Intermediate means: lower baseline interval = 127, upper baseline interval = 145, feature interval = 122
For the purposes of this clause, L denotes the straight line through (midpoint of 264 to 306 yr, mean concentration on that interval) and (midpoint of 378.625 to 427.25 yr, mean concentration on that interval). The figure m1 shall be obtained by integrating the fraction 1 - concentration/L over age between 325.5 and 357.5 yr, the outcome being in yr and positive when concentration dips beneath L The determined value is -2.0 yr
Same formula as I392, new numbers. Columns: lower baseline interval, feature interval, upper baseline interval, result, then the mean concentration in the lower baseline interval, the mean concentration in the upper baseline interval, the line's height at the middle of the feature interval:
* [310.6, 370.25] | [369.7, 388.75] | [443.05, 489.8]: 1.3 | 125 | 149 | 132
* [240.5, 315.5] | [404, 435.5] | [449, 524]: 1.5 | 110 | 147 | 135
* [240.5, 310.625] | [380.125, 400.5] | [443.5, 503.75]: 1.0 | 109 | 146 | 130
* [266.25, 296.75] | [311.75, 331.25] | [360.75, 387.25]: -2.0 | 107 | 123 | 114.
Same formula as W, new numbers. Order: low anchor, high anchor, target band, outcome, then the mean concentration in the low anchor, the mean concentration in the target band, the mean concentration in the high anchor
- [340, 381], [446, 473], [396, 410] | 0.081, 123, 125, 151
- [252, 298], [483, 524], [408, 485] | -0.072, 106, 143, 143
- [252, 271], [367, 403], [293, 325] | -0.150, 102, 127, 123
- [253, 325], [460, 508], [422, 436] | 0.031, 114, 133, 146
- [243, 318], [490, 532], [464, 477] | -0.128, 111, 156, 145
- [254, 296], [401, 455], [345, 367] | -0.008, 106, 122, 135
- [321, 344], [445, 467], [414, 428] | 0.100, 128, 130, 148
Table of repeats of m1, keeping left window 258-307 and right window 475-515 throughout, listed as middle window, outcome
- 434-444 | -0.4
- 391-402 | 0.5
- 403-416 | 0.6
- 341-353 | -0.4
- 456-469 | -1.3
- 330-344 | -1.2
